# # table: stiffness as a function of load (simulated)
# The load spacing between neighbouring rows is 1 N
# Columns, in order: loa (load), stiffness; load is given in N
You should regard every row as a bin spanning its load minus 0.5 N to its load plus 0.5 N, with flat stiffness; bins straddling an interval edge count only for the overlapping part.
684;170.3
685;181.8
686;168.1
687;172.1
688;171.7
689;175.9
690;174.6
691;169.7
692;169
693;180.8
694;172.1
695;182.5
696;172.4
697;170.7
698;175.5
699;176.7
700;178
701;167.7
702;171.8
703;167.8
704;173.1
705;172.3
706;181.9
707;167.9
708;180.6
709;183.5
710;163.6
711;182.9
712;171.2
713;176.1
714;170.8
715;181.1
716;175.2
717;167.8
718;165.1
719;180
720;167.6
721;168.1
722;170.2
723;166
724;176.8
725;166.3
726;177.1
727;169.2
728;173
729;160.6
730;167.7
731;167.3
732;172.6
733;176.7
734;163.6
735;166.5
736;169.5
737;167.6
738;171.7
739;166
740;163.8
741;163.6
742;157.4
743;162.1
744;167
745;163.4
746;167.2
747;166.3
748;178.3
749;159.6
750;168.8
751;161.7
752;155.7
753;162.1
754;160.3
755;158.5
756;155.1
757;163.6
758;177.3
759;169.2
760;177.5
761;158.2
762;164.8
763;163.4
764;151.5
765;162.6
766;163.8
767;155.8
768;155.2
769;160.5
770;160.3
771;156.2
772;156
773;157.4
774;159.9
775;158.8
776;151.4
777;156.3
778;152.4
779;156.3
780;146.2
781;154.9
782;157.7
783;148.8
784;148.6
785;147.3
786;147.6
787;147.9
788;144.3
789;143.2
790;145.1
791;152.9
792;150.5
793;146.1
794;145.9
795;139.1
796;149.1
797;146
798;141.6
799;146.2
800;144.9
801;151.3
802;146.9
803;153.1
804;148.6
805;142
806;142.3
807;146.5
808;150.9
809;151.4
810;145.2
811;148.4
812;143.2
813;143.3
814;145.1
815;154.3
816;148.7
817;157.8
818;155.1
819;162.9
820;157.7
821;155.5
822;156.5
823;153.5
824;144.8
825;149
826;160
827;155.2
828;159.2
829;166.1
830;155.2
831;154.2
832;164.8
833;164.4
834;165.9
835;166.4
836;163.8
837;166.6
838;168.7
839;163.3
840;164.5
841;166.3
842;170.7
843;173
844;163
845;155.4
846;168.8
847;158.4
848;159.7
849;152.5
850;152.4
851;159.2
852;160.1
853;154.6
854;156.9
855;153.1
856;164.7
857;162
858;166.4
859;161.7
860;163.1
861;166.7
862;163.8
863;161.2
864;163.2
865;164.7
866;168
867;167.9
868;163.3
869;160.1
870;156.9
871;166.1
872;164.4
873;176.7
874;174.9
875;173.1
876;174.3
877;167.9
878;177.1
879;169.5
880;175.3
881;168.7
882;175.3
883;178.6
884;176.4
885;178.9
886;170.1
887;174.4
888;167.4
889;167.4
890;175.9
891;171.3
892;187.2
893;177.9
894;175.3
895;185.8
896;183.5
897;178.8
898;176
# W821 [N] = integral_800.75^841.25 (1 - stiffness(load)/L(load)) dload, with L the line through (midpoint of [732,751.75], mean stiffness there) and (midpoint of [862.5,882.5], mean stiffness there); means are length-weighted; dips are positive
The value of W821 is 3.0 N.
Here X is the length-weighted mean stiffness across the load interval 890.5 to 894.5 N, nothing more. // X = 178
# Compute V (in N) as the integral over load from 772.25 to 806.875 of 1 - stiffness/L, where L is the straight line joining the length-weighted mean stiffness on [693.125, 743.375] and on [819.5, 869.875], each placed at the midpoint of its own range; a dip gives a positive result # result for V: 3.4 N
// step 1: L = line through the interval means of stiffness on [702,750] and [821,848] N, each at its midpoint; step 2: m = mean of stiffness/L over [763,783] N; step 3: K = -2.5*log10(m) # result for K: 0.07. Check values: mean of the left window 170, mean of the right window 161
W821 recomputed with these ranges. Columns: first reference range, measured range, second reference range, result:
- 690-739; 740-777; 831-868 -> 1.6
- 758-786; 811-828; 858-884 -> 1.0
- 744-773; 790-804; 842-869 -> 1.3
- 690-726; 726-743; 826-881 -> 0.4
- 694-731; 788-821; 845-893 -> 4.1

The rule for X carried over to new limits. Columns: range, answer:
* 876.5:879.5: 172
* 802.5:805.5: 148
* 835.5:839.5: 166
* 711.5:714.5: 173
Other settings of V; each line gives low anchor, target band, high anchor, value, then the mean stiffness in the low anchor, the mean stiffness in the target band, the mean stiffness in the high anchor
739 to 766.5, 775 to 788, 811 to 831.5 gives 0.68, 164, 151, 154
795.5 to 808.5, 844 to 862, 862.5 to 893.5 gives 0.33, 147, 160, 171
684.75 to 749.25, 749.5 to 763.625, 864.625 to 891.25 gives 0.59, 171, 164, 171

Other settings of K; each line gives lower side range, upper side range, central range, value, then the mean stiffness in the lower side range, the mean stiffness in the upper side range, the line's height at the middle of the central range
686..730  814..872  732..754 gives 0.03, 173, 161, 170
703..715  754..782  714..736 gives 0.00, 175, 159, 171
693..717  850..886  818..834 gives 0.07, 175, 167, 169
